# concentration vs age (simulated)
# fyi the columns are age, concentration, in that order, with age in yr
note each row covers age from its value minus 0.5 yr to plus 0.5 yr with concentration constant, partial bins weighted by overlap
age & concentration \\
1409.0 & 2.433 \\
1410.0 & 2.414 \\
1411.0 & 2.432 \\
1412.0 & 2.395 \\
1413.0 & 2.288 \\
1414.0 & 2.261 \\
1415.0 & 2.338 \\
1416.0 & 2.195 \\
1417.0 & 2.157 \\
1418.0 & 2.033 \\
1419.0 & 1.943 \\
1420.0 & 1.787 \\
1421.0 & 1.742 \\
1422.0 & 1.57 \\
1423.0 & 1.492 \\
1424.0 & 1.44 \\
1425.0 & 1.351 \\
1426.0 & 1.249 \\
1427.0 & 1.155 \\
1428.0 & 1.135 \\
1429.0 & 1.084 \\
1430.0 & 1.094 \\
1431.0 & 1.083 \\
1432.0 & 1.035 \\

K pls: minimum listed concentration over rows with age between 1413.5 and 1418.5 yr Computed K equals 2.033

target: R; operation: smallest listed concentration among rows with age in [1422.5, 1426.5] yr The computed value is 1.249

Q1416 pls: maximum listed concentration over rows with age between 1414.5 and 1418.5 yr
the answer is 2.338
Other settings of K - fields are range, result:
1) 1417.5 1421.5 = 1.742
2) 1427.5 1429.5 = 1.084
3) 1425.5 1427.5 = 1.155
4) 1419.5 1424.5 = 1.44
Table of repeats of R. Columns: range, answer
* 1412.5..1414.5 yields 2.261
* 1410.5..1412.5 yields 2.395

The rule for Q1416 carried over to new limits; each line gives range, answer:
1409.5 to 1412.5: 2.432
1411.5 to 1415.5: 2.395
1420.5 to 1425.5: 1.742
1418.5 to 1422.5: 1.943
